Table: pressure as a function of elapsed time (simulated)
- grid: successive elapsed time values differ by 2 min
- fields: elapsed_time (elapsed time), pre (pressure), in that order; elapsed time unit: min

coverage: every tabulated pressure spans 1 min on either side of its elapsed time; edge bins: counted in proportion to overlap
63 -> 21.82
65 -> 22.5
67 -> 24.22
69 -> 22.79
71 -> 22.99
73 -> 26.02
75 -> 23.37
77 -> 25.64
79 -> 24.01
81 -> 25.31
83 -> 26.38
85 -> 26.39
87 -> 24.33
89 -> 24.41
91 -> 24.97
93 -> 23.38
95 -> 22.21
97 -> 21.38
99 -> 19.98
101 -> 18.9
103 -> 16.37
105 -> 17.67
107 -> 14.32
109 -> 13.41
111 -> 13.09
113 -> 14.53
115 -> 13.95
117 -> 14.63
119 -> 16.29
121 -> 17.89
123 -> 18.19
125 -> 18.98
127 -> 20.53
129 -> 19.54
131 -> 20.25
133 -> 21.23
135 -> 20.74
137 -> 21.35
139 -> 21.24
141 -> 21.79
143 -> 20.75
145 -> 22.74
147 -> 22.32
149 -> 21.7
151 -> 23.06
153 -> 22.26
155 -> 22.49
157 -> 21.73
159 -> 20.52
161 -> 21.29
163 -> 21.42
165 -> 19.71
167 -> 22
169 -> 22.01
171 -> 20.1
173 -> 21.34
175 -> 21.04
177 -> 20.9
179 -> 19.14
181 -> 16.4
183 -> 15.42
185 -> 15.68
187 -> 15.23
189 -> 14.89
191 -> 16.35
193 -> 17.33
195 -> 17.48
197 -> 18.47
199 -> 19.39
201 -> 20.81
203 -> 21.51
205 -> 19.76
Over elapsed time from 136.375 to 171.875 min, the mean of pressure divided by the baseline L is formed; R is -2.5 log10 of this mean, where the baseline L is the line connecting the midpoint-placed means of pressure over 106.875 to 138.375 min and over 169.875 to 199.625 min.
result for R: -0.21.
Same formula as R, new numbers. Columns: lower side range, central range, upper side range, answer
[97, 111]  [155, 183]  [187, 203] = -0.17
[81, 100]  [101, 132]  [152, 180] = 0.34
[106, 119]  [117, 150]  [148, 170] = -0.15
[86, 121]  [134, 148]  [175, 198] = -0.20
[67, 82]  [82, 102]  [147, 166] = 0.02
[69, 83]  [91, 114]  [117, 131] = 0.18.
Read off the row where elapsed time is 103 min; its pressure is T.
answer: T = 16.37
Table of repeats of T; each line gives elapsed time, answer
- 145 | 22.74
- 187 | 15.23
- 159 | 20.52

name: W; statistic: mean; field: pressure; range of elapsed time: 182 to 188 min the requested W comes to 15.4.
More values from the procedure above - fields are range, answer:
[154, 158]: 22.1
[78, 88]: 25.3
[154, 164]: 21.5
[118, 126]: 17.8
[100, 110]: 16.1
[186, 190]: 15.1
